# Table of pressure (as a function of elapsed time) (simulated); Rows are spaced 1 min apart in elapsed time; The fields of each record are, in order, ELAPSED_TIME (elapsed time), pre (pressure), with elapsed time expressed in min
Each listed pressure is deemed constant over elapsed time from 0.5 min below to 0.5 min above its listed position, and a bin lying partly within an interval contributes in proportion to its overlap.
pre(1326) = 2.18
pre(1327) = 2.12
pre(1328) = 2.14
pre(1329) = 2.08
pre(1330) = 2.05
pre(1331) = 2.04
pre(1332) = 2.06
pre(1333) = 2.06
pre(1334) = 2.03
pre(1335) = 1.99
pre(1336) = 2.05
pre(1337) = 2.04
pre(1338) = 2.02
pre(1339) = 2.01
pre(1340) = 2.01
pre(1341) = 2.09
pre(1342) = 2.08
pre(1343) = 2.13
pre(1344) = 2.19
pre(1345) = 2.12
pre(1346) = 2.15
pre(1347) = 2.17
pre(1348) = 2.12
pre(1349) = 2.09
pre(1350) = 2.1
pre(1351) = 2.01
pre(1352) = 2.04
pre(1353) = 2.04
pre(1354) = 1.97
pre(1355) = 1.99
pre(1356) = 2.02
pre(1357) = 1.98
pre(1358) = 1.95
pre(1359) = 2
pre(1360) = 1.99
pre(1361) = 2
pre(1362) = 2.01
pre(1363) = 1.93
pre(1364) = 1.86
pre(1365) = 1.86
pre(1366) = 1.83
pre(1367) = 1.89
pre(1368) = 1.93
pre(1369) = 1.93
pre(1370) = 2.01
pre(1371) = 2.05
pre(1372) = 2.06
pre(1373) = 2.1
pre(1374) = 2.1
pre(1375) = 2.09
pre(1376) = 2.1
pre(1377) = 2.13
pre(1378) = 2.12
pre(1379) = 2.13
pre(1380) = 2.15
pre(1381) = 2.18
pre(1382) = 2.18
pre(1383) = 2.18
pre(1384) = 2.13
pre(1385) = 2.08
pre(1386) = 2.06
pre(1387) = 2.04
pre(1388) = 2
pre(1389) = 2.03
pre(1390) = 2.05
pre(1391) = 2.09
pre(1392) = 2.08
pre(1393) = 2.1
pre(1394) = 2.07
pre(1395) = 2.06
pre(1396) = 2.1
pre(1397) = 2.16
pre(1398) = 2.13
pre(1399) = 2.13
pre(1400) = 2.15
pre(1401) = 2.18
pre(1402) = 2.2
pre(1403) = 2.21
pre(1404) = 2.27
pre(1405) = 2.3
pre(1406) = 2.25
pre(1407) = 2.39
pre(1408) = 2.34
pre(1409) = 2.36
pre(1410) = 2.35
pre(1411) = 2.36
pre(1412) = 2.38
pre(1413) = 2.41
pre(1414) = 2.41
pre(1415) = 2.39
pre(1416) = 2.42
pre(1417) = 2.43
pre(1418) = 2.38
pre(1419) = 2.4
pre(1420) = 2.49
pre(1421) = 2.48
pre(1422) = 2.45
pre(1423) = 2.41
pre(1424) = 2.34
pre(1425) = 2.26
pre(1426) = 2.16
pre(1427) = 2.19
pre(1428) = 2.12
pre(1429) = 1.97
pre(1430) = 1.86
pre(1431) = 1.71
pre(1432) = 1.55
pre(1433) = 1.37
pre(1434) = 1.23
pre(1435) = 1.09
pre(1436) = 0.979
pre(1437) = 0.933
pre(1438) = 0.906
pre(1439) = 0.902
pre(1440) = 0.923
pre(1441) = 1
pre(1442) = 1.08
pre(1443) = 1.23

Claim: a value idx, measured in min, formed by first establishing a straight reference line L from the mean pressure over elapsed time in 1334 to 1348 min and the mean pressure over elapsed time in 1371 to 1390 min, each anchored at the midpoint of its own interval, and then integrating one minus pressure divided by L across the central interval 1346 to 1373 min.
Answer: 1.2 min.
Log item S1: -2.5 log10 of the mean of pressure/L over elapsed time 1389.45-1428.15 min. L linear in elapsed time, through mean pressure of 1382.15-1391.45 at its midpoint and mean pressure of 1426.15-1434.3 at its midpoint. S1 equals -0.18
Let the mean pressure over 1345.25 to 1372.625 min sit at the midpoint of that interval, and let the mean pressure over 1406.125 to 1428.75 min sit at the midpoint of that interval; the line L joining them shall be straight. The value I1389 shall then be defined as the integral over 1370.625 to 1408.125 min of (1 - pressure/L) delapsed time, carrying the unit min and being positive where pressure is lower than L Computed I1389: 0.85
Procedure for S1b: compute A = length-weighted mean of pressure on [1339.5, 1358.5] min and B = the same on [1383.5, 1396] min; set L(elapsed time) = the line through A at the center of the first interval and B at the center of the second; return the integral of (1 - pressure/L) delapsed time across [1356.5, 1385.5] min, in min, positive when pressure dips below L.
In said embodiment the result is 0.5 min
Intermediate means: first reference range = 2.07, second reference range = 2.07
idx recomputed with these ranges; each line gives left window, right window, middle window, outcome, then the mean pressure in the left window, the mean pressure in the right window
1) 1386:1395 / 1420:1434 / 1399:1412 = -1.4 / 2.06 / 2.05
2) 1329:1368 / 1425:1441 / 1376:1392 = -2.8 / 2.02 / 1.47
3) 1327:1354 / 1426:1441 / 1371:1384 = -2.2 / 2.07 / 1.42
